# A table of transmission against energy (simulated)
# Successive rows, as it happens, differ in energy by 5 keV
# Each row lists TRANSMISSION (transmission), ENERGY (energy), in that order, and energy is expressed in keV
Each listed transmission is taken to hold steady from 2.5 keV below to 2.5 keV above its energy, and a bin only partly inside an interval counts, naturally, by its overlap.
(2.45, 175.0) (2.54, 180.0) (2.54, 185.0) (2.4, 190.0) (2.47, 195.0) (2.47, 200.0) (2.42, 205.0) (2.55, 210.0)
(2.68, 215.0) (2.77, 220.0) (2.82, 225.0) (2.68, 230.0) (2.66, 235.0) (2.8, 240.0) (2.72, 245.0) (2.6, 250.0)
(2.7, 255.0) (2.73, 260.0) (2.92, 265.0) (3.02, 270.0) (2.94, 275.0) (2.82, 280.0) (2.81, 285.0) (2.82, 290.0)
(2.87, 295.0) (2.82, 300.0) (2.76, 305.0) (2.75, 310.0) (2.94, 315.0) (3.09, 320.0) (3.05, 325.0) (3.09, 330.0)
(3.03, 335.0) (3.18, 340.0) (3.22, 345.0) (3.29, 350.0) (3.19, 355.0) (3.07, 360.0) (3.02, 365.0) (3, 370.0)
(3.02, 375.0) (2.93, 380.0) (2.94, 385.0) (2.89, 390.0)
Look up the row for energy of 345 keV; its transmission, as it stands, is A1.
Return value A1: 3.22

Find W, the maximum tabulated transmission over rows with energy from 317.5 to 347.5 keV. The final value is 3.22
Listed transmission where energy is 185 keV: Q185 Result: 2.54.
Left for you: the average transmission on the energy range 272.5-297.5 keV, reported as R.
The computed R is 2.85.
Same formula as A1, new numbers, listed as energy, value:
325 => 3.05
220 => 2.77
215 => 2.68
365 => 3.02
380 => 2.93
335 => 3.03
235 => 2.66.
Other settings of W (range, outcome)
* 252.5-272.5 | 3.02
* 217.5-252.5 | 2.82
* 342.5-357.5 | 3.29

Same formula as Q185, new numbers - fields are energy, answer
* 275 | 2.94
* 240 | 2.8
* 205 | 2.42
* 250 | 2.6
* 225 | 2.82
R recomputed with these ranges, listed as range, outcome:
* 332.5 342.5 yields 3.1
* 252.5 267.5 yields 2.78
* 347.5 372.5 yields 3.11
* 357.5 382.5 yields 3.01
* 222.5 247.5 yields 2.74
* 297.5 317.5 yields 2.82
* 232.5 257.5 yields 2.7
